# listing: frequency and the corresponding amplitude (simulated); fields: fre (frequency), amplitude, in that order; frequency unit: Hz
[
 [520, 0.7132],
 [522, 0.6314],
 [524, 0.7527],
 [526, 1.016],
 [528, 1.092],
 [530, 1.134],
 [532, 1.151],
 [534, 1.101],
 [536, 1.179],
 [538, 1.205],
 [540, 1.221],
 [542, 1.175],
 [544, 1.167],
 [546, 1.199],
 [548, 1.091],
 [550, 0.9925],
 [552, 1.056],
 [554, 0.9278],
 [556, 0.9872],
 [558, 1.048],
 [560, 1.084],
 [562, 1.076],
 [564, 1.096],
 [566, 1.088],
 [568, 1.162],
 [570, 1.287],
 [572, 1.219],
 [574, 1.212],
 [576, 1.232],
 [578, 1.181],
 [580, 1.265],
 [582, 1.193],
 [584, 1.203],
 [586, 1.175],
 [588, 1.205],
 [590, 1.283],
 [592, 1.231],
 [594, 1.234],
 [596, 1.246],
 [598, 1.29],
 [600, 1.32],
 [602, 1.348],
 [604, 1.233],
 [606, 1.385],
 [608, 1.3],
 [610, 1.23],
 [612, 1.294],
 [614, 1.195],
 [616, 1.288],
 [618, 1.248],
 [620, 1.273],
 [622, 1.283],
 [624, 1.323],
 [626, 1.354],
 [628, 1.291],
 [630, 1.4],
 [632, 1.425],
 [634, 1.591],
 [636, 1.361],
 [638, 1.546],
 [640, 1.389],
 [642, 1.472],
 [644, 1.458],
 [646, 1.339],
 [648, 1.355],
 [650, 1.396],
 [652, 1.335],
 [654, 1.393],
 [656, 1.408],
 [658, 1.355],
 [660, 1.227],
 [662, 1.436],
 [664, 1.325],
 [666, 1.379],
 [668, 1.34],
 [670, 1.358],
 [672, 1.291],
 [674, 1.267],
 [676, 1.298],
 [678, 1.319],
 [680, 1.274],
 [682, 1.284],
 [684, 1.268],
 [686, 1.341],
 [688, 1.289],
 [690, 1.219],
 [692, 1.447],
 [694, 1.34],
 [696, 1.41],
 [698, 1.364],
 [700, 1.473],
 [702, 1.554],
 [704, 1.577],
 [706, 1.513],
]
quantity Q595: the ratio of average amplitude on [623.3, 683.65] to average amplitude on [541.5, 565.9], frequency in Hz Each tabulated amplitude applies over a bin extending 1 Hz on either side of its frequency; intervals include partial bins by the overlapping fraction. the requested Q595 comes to 1.3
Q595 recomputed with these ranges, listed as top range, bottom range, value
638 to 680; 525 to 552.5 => 1.20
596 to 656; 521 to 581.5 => 1.22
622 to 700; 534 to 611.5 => 1.15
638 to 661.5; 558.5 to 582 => 1.18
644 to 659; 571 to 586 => 1.13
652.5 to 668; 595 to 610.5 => 1.05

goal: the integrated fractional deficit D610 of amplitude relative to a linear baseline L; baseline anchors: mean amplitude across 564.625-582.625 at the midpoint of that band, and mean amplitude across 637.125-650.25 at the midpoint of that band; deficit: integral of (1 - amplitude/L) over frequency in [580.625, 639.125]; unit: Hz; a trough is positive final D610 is 0.7 Hz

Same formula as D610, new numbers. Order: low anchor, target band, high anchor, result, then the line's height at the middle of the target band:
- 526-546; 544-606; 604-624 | 2.1 Hz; 1.22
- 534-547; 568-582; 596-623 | 0.1 Hz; 1.23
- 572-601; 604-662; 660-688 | -3.4 Hz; 1.28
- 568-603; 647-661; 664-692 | -0.7 Hz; 1.29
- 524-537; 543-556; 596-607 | 0.9 Hz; 1.14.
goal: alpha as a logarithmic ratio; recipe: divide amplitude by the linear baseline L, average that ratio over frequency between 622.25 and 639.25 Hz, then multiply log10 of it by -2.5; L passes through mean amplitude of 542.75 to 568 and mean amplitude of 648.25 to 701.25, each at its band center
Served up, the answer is -0.13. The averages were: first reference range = 1.07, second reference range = 1.34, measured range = 1.41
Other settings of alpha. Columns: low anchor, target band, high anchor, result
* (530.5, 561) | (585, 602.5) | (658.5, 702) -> -0.06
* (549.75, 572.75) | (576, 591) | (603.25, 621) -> -0.04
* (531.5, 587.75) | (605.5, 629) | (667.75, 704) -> -0.04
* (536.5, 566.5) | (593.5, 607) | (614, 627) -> -0.06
